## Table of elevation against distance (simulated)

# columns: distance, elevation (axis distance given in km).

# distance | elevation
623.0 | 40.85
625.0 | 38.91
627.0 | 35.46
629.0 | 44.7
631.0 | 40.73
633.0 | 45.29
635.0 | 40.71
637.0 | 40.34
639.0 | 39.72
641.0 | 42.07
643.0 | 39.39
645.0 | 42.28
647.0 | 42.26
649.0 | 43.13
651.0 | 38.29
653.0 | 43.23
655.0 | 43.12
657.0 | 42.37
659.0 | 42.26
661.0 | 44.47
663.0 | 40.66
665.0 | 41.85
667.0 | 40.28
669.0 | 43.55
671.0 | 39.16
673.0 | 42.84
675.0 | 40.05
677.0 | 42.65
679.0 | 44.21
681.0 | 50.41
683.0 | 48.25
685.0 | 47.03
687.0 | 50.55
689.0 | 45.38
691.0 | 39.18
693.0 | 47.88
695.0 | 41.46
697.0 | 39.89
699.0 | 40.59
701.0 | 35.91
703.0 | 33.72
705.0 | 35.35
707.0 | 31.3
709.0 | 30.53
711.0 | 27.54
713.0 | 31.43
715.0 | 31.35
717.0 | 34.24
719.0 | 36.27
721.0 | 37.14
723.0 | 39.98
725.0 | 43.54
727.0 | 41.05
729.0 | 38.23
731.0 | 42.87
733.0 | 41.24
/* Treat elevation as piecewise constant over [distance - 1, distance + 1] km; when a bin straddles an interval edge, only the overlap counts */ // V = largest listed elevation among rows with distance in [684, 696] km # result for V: 50.55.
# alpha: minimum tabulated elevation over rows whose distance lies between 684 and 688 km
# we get 47.03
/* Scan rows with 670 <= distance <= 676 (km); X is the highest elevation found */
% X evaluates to 42.84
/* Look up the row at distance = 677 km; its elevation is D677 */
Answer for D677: 42.65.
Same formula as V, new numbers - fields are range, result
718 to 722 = 37.14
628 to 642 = 45.29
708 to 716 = 31.43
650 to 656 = 43.23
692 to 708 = 47.88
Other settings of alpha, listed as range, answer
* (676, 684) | 42.65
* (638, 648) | 39.39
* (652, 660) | 42.26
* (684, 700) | 39.18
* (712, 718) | 31.35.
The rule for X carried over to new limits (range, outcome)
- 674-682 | 50.41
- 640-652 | 43.13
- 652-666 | 44.47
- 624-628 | 38.91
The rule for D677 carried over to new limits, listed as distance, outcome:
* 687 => 50.55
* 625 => 38.91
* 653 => 43.23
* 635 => 40.71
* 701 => 35.91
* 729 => 38.23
